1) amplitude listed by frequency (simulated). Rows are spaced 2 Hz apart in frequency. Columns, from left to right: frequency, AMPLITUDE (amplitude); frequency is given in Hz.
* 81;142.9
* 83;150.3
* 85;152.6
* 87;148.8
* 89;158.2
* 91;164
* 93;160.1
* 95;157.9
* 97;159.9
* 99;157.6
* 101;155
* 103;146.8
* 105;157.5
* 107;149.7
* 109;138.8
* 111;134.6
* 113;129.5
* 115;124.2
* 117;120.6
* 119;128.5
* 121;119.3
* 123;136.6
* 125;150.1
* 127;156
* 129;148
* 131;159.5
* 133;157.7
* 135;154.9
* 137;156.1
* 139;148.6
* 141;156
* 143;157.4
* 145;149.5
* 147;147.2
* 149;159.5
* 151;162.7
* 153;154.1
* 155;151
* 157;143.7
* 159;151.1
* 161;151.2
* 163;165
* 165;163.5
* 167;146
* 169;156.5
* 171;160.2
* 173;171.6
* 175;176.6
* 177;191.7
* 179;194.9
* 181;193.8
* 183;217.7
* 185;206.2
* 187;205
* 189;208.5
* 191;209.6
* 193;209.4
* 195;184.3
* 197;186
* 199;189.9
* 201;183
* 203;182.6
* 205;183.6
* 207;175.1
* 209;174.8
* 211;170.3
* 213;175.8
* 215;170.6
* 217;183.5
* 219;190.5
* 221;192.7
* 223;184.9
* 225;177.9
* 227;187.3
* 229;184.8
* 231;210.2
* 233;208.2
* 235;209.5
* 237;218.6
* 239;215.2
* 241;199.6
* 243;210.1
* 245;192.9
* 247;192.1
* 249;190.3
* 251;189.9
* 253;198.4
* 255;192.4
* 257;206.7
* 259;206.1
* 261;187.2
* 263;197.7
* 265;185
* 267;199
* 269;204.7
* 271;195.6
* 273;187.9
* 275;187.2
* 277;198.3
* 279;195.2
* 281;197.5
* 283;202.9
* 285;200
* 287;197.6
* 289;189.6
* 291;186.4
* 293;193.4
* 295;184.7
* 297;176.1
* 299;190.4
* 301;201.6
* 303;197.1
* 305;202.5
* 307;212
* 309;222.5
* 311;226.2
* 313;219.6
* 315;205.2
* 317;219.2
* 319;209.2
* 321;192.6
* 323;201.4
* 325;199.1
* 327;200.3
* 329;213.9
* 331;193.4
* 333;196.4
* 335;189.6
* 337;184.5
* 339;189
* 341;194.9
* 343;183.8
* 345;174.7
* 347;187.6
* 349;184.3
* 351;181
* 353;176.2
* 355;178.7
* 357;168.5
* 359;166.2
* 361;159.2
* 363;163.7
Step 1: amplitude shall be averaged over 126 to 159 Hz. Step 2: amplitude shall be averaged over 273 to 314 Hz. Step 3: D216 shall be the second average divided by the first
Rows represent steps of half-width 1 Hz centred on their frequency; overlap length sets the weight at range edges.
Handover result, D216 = 1.3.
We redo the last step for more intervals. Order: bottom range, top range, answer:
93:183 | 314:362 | 1.23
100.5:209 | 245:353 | 1.20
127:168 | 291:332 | 1.31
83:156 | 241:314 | 1.33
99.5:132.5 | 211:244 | 1.37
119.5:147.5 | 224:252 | 1.33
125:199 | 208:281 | 1.14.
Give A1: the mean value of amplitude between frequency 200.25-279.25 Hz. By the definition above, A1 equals 192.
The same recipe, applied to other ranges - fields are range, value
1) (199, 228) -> 181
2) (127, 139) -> 155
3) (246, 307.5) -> 195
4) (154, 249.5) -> 185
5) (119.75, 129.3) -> 141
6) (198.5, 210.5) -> 181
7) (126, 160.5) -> 154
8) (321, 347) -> 193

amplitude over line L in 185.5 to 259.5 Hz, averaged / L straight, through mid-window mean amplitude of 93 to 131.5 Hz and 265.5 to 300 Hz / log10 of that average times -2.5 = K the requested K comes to -0.104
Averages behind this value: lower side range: 144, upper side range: 193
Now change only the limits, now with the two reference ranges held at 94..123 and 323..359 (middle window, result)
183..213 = -0.20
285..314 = -0.12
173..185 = -0.24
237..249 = -0.20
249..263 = -0.15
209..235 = -0.14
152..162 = 0.01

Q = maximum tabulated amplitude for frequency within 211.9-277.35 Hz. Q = 218.6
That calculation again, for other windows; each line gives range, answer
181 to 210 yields 217.7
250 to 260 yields 206.7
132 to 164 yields 165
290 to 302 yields 201.6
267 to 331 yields 226.2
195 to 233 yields 210.2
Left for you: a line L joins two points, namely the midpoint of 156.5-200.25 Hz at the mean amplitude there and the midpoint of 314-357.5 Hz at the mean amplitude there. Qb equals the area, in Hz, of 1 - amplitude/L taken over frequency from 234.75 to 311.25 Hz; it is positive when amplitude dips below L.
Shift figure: -4.1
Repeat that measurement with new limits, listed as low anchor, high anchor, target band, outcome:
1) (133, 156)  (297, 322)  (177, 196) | -4.0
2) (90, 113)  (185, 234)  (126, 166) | 3.0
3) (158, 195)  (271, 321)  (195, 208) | 0.2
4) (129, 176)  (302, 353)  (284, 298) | 0.0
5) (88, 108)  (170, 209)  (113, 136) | 3.6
